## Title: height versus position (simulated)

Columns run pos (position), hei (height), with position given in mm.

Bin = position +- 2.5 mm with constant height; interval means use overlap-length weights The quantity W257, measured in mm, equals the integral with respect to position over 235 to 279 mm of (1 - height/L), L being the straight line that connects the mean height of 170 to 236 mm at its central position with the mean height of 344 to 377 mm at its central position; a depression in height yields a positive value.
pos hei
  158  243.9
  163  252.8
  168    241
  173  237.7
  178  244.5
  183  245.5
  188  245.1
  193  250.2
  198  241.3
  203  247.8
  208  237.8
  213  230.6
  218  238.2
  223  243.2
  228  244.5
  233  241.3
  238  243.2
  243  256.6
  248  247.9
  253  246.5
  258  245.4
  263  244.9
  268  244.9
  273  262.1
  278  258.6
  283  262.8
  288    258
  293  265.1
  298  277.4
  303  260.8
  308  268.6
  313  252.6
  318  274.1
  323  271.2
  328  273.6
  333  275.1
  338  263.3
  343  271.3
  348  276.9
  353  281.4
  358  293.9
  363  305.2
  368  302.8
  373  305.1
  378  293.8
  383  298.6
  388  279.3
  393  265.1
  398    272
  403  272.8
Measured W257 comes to 1.69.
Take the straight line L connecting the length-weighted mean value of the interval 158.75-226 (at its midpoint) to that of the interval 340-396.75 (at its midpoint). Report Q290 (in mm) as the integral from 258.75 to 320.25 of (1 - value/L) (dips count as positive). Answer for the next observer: 1.7 mm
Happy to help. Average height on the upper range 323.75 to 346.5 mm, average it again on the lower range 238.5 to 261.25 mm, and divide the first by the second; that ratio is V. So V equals 1.1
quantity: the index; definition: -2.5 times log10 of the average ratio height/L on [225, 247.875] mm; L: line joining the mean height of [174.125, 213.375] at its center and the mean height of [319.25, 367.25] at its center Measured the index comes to 0.032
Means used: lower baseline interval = 243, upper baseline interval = 280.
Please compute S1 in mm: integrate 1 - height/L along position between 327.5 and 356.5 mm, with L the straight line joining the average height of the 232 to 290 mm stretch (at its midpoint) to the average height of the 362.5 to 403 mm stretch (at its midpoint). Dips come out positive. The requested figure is 0.2 mm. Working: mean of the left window 251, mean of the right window 288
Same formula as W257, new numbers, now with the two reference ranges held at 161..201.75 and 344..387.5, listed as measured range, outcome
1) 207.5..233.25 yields 1.6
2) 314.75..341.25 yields 1.2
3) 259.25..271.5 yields 0.9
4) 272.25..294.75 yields 0.9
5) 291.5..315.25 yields 1.0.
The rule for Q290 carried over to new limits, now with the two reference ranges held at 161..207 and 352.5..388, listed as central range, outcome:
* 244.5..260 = 1.0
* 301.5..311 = 0.5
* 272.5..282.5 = 0.4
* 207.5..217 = 0.7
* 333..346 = 0.9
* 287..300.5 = 0.4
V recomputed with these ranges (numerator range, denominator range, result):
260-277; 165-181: 1.04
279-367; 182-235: 1.13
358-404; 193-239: 1.20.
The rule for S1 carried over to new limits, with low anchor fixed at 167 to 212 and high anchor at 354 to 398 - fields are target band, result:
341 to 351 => 0.3 mm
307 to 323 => 0.6 mm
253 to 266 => 0.8 mm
